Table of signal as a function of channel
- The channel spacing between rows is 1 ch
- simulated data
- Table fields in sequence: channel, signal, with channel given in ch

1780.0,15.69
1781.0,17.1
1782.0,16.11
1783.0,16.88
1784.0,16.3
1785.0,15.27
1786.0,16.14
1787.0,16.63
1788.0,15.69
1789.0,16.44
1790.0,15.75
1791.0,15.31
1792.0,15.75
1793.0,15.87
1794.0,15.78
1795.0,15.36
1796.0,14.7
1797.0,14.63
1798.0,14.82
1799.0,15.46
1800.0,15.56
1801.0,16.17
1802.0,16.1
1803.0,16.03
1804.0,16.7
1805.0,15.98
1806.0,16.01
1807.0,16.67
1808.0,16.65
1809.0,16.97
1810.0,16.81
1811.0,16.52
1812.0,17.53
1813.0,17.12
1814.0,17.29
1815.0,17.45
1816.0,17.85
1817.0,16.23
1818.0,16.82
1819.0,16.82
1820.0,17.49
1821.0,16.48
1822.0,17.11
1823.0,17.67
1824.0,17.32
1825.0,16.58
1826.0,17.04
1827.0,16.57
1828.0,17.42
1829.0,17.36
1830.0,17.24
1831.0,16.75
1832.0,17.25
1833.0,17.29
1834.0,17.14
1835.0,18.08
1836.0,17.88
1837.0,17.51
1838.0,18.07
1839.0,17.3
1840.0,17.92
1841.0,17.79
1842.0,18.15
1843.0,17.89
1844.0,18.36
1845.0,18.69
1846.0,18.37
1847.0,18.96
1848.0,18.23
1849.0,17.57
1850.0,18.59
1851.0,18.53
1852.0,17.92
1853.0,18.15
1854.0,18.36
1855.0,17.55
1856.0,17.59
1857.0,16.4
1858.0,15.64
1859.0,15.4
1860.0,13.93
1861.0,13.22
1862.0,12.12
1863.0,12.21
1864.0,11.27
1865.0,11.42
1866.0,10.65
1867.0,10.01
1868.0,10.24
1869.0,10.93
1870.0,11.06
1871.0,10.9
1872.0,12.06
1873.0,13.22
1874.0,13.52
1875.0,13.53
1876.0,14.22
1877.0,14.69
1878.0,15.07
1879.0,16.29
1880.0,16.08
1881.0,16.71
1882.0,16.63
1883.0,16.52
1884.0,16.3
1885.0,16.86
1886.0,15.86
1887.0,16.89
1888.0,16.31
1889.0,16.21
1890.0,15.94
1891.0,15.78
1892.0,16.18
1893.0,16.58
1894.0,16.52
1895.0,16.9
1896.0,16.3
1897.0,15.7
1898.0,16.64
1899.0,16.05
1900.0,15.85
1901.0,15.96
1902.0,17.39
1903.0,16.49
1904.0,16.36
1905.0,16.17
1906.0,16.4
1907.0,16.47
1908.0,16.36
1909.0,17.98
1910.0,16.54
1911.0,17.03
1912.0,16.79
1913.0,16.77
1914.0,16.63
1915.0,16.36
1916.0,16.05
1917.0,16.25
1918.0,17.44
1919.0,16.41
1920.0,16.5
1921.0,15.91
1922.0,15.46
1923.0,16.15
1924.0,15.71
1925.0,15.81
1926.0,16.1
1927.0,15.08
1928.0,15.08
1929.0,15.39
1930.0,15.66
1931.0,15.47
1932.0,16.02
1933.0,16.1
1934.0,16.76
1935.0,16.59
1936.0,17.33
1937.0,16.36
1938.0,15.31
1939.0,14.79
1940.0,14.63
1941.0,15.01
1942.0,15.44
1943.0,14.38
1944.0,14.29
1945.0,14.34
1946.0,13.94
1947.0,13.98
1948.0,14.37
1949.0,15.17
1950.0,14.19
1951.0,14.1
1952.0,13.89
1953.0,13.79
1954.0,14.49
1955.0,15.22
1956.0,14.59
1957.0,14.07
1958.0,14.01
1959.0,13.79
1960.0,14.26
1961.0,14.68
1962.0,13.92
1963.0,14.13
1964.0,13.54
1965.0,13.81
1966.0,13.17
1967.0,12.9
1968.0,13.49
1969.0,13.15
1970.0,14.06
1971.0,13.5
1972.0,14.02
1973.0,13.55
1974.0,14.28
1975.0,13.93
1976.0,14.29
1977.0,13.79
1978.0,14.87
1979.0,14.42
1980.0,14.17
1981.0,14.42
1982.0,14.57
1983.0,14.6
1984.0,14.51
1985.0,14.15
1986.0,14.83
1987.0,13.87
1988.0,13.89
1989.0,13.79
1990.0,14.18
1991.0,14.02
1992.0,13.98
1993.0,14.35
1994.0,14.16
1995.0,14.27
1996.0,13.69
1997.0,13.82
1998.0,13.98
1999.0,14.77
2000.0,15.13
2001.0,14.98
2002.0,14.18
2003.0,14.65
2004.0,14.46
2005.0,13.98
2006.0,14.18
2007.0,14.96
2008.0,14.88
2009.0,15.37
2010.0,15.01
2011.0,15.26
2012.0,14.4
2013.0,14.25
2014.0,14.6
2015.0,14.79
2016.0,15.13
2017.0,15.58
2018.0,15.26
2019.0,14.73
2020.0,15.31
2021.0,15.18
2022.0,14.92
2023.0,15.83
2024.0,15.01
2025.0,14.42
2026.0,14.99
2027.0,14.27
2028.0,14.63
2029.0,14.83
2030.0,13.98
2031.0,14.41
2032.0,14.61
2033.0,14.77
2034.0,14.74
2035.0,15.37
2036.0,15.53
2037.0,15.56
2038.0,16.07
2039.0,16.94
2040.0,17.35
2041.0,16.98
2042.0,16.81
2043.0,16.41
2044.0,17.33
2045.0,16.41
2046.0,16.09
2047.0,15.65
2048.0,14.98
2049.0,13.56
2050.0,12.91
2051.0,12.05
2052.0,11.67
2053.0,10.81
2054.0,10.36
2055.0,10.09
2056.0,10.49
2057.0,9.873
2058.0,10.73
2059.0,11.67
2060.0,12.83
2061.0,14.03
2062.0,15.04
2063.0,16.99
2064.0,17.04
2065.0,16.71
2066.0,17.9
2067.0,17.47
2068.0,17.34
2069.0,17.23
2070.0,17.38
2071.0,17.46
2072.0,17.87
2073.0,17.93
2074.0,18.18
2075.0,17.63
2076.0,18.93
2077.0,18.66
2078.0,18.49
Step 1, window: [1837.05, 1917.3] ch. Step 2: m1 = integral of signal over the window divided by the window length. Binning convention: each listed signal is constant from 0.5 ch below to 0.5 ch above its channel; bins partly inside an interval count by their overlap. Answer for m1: 15.8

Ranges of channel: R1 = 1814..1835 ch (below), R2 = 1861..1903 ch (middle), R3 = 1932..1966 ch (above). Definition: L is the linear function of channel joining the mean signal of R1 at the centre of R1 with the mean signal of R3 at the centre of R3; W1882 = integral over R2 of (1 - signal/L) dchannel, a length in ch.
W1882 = 3.5 ch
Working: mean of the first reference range 17.1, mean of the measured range 14.6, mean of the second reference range 14.7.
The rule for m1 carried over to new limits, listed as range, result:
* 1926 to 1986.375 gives 14.6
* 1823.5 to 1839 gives 17.3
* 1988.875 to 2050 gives 15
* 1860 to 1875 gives 11.8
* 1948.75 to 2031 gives 14.4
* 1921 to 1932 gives 15.6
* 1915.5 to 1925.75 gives 16.2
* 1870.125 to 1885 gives 14.7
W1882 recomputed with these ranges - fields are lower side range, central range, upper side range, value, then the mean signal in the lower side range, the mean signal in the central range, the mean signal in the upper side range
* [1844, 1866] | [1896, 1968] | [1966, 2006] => -2.22 ch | 16.1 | 15.4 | 14.1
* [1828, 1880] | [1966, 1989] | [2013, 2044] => 2.07 ch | 15.7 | 14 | 15.3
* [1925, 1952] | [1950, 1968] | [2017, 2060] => 1.23 ch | 15.2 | 14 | 14.4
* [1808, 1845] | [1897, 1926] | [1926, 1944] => -0.81 ch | 17.3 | 16.4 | 15.6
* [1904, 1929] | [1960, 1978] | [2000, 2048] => 2.22 ch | 16.3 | 13.8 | 15.2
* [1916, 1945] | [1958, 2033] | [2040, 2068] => 2.98 ch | 15.7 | 14.4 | 14.3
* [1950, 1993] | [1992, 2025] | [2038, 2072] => -0.70 ch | 14.1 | 14.7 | 14.8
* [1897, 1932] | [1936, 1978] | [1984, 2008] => 2.69 ch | 16.2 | 14.3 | 14.3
